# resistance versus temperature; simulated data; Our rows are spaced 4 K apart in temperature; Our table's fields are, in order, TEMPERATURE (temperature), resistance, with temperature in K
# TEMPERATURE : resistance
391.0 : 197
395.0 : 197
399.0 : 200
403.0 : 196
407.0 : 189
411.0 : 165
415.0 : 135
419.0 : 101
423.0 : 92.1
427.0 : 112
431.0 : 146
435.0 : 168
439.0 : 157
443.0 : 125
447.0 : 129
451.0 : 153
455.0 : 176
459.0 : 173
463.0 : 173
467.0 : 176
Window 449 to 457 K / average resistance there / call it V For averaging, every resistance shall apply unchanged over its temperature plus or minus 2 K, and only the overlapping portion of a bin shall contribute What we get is 164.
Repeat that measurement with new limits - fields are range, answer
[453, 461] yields 174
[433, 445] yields 150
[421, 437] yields 130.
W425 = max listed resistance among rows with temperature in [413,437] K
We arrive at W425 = 168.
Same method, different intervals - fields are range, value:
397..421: 200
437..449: 157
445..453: 153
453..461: 176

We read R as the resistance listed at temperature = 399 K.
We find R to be 200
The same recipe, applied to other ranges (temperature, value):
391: 197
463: 173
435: 168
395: 197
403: 196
